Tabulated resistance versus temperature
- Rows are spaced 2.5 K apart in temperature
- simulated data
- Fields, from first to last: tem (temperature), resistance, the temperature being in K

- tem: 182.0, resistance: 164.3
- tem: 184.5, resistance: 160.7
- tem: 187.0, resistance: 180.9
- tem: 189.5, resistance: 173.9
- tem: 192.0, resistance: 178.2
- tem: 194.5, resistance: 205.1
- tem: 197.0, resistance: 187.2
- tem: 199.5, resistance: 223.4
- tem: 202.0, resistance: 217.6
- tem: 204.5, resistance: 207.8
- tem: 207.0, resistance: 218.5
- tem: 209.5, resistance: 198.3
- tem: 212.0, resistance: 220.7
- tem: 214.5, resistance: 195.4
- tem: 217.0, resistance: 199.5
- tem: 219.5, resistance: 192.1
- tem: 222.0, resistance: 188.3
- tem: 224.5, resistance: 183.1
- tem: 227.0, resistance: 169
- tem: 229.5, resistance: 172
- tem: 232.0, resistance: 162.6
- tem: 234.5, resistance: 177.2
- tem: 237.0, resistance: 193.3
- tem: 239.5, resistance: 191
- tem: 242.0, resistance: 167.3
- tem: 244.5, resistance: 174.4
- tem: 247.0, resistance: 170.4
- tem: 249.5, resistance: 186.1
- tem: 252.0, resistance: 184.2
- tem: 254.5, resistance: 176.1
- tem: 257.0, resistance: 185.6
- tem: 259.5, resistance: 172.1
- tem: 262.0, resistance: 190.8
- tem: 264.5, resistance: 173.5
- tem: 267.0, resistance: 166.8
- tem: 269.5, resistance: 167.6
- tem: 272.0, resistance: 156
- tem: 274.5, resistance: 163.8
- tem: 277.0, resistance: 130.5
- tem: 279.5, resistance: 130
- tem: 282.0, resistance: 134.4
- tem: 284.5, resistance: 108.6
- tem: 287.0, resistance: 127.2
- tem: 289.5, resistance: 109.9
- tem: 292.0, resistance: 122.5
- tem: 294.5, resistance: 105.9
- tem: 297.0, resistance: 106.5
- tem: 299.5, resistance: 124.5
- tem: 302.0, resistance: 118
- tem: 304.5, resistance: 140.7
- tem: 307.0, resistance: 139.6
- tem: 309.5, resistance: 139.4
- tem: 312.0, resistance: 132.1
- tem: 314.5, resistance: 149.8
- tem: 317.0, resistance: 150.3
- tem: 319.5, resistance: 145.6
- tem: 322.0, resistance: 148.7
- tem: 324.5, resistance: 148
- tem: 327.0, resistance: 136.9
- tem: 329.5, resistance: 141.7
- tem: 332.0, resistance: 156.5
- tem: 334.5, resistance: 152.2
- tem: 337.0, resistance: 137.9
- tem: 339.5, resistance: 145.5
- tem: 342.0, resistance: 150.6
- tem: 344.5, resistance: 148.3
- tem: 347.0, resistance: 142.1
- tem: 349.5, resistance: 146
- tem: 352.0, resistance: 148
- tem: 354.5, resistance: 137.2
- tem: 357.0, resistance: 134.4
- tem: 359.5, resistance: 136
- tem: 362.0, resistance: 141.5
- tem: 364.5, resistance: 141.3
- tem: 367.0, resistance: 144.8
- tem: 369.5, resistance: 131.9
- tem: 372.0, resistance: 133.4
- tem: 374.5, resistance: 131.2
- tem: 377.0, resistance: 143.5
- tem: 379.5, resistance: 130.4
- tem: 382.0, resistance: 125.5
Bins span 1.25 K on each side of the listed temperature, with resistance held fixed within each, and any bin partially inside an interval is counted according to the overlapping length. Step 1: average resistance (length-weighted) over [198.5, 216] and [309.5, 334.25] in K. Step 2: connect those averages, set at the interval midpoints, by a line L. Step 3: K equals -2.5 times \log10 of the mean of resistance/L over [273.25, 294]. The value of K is 0.297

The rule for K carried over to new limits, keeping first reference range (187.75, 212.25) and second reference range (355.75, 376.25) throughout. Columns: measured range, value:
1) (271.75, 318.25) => 0.25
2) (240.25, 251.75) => 0.05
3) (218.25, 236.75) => 0.07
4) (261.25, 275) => 0.04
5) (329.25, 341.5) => 0.01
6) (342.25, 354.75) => -0.01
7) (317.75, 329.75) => 0.06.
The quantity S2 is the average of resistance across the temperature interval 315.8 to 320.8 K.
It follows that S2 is 148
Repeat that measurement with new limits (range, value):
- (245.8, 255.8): 179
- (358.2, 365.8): 140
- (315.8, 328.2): 146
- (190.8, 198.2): 190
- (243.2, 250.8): 177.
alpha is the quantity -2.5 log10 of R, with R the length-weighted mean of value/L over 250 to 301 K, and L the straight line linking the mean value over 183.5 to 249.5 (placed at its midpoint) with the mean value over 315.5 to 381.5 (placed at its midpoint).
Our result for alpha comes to 0.15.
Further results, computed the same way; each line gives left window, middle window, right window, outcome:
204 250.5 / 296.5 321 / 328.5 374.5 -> 0.163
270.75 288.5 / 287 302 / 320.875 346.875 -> 0.198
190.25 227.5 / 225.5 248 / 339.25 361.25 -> 0.076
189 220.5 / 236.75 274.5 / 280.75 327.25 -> -0.068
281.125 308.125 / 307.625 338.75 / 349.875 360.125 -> -0.117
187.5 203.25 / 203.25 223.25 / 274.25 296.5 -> -0.115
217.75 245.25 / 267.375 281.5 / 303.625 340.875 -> 0.092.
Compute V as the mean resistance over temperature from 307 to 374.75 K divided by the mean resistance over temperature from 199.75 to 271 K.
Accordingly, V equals 0.8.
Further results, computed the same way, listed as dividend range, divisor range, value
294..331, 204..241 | 0.71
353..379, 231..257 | 0.77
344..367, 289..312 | 1.14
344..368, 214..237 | 0.78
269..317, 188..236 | 0.68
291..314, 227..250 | 0.72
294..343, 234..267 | 0.77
